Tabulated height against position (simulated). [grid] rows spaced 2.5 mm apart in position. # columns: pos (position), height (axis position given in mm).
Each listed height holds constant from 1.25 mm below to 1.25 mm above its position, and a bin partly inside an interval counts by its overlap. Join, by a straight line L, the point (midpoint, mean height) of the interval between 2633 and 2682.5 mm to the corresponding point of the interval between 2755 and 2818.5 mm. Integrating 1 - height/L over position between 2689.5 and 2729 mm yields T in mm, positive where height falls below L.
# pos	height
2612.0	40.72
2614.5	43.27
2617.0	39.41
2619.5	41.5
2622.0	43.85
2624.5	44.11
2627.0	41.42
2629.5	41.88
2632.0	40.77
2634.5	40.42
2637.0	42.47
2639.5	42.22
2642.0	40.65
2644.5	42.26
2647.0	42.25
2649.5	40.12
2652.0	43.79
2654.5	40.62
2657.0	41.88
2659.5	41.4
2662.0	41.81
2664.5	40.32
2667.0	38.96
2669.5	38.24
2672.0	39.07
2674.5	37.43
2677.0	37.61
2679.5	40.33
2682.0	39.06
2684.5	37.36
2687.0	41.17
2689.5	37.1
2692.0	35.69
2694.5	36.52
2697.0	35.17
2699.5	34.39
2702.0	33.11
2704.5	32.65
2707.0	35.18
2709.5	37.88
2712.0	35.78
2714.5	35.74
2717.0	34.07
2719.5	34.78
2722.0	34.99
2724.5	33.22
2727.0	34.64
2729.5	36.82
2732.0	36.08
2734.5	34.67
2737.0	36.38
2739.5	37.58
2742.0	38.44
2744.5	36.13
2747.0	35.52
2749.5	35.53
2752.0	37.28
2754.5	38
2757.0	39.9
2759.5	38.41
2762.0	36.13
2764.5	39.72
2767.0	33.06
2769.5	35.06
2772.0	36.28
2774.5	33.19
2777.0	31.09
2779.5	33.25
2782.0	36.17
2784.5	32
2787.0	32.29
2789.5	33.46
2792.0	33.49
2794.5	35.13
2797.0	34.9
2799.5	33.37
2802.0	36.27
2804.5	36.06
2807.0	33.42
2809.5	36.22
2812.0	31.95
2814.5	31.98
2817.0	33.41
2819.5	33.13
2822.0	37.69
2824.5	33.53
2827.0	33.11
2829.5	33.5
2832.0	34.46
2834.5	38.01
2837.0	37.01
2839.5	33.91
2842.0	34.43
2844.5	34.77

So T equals 3.3 mm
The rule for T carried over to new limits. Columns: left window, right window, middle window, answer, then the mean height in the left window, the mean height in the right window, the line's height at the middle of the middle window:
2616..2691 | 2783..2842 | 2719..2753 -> 1.3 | 40.6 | 34.3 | 37.3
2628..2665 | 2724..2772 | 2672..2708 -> 2.5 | 41.5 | 36.5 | 39.4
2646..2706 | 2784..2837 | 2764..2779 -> 0.5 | 38.6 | 34.3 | 35.5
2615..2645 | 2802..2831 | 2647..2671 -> -0.2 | 41.8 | 34.1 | 40.6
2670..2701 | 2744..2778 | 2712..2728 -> 1.0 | 37.6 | 36.1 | 36.9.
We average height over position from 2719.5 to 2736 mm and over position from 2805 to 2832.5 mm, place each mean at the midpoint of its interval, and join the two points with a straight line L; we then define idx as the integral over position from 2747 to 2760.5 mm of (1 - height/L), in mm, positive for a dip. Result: -1.11 mm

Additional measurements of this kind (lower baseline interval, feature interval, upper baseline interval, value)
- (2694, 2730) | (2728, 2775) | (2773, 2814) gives -3.0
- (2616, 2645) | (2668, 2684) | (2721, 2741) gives 0.2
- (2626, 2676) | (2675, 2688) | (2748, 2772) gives 0.3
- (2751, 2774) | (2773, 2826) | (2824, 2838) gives 2.9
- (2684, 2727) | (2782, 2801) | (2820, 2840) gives 0.8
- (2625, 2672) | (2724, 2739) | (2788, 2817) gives 0.8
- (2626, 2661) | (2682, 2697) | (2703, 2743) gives 0.2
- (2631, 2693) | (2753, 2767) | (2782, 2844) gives -0.6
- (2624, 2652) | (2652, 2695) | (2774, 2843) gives 0.9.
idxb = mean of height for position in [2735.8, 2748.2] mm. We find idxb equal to 36.8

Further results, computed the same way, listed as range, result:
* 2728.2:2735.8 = 35.9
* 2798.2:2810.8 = 35.1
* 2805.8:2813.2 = 33.9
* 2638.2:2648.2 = 41.8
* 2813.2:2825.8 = 33.9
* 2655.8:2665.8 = 41.3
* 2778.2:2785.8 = 33.8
